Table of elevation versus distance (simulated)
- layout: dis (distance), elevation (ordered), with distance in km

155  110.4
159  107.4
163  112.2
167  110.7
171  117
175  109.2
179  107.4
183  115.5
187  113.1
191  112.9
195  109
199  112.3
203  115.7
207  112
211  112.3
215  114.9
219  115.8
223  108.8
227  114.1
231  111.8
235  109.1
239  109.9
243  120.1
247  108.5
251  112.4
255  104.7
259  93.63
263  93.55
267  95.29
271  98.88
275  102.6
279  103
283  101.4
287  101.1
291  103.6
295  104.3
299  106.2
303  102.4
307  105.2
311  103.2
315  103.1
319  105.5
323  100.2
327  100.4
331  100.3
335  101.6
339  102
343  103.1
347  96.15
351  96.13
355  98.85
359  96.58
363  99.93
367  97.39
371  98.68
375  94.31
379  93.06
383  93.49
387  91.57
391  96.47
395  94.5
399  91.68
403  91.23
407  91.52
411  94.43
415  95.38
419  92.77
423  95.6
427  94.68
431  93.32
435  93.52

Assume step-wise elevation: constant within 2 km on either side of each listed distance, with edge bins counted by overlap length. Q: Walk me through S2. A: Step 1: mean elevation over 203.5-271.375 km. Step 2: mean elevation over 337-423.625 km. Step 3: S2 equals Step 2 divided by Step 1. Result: 0.9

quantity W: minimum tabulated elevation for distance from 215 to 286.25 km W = 93.55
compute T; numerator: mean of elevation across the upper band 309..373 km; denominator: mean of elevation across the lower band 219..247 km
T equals 0.9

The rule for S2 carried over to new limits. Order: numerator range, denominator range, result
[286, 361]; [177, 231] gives 0.90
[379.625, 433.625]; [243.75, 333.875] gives 0.91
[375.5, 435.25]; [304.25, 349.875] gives 0.92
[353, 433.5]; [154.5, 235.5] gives 0.85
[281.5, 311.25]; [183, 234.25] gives 0.92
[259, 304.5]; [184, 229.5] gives 0.89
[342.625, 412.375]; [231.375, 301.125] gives 0.91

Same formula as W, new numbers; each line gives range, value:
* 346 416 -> 91.23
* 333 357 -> 96.13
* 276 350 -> 96.15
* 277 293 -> 101.1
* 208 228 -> 108.8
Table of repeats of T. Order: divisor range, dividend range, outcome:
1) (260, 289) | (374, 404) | 0.94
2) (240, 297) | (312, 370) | 0.97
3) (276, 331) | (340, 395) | 0.94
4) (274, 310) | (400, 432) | 0.91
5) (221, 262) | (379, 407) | 0.85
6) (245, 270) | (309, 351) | 1.00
